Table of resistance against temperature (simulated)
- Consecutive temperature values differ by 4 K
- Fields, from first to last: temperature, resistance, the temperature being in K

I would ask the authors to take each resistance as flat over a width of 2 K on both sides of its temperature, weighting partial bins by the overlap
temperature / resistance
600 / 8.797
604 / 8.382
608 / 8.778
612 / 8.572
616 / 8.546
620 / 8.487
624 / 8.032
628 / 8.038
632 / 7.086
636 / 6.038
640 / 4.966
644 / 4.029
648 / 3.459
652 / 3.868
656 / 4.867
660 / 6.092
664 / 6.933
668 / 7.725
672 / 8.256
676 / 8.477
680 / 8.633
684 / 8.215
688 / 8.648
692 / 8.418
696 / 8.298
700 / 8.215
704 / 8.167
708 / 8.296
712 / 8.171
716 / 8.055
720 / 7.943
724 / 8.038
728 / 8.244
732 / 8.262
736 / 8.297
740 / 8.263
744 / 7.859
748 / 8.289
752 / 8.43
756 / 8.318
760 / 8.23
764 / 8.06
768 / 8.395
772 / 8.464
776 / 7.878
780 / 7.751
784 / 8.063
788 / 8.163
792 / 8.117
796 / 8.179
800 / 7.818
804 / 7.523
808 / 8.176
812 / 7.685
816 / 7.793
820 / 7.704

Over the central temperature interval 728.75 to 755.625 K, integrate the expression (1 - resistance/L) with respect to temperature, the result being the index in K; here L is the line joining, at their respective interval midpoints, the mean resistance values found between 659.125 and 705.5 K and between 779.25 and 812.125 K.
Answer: -0.8 K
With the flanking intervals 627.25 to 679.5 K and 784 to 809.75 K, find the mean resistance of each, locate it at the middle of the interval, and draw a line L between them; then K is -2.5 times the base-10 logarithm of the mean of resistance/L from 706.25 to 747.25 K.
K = -0.149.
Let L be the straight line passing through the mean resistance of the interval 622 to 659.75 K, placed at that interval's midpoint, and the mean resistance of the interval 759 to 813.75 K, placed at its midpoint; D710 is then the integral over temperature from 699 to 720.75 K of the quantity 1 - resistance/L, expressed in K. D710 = -4.5 K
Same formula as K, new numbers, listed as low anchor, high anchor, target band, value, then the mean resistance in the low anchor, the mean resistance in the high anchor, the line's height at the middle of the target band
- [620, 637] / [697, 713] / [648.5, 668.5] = 0.36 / 7.51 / 8.22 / 7.79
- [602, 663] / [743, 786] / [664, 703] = -0.14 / 6.62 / 8.16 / 7.22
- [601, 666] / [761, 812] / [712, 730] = -0.09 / 6.67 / 8.04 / 7.45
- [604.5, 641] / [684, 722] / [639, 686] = 0.26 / 7.72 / 8.24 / 7.98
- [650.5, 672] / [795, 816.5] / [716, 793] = -0.13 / 6.16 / 7.85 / 7.25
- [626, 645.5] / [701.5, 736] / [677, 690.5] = -0.17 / 6.08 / 8.16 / 7.28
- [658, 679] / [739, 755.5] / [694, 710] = -0.06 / 7.55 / 8.22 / 7.83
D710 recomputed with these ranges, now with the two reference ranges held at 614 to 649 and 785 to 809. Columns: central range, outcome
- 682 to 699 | -3.07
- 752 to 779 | -1.73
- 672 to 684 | -2.49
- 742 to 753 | -0.86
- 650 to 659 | 2.97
